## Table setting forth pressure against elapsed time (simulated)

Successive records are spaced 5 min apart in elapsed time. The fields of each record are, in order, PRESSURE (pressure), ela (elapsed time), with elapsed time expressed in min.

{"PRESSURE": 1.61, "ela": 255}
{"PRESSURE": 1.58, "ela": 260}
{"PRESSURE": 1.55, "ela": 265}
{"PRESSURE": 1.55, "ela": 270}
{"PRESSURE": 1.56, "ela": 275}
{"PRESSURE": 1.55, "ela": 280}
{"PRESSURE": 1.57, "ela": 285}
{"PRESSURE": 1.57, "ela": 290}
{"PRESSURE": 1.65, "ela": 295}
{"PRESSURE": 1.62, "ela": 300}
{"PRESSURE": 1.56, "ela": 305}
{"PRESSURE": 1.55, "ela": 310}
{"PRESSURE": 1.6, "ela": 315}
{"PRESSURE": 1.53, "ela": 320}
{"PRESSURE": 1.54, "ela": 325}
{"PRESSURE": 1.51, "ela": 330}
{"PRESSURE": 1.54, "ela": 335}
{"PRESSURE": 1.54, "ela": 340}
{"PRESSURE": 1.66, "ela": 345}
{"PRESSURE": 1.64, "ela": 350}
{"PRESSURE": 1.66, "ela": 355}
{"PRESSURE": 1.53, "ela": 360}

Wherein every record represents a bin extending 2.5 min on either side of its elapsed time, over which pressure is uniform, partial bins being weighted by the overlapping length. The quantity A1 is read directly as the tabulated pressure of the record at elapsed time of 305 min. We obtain 1.56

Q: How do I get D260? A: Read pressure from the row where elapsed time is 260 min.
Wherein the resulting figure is 1.58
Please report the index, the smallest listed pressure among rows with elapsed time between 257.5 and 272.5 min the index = 1.55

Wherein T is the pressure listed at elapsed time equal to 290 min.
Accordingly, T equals 1.57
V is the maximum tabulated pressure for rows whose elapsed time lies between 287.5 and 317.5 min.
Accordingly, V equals 1.65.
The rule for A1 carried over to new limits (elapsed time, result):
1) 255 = 1.61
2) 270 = 1.55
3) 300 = 1.62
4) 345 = 1.66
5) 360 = 1.53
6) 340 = 1.54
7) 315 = 1.6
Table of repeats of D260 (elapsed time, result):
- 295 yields 1.65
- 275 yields 1.56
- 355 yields 1.66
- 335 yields 1.54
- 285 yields 1.57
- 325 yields 1.54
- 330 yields 1.51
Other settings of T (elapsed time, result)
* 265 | 1.55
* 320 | 1.53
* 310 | 1.55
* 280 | 1.55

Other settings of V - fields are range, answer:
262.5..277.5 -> 1.56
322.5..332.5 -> 1.54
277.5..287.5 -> 1.57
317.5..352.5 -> 1.66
